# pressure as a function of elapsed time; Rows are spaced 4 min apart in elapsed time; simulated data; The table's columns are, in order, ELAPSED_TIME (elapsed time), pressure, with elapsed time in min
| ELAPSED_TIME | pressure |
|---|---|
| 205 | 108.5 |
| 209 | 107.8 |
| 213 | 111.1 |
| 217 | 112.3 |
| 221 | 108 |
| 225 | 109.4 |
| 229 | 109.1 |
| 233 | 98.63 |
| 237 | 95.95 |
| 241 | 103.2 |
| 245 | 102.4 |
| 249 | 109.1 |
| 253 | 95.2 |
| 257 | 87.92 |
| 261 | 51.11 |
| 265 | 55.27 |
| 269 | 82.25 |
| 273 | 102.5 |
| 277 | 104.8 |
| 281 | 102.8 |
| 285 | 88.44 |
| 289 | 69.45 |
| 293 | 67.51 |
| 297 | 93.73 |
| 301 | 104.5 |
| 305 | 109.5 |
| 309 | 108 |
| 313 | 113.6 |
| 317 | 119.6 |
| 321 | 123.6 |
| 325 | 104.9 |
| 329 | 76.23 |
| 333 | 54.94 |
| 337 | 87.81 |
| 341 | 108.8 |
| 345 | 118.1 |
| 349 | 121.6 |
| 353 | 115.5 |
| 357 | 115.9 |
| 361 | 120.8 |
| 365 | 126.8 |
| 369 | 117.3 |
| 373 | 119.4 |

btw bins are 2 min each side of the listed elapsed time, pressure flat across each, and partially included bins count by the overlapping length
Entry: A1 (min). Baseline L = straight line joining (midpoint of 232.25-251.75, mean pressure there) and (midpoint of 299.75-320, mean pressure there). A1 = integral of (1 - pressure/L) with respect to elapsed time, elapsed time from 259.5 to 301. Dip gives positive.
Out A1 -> 9.4 min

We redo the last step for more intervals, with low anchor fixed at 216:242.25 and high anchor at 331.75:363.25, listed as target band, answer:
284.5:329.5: 2.9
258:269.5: 4.7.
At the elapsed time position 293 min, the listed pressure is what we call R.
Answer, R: 67.51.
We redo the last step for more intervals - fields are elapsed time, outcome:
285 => 88.44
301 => 104.5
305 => 109.5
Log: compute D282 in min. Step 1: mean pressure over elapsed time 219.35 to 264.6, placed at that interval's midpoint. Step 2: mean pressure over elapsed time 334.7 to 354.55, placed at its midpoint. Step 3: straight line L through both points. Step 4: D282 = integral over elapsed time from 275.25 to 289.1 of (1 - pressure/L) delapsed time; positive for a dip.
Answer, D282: 0.9 min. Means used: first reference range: 95.7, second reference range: 109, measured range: 94.1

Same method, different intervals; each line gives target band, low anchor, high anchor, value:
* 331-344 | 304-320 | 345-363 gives 3.4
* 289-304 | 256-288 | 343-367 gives 1.2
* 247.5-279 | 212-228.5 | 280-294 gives 2.0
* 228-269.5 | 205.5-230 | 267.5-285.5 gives 5.4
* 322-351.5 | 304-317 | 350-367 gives 4.8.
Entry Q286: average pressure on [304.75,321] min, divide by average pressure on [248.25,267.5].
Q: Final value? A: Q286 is 1.5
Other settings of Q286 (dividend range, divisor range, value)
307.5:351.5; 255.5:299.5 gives 1.25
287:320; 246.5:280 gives 1.14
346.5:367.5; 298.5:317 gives 1.09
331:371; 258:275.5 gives 1.46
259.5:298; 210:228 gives 0.74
